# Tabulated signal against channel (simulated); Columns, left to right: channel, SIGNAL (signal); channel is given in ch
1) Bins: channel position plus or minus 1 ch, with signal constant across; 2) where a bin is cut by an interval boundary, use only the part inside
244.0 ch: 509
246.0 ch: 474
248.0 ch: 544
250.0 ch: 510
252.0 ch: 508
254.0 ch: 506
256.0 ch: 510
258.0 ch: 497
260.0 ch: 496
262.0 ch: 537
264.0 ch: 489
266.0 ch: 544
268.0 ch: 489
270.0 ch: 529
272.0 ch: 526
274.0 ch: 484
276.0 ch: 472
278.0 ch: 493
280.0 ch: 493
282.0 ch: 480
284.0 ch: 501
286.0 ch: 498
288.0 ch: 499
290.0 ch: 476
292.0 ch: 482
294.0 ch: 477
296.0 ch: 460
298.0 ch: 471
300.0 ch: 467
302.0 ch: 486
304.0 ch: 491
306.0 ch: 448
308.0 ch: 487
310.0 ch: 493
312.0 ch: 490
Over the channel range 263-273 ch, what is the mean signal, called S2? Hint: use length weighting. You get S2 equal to 515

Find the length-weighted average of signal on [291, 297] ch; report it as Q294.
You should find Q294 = 473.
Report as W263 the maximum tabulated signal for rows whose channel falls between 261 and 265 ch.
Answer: 537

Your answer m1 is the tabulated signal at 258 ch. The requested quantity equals 497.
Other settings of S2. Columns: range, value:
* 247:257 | 516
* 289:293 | 479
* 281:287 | 493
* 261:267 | 523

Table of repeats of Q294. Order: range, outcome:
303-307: 470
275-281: 486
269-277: 503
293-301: 469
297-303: 475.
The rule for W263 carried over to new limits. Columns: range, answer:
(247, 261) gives 544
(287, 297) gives 499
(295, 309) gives 491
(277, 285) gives 501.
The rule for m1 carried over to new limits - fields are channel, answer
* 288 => 499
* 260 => 496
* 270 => 529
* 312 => 490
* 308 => 487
